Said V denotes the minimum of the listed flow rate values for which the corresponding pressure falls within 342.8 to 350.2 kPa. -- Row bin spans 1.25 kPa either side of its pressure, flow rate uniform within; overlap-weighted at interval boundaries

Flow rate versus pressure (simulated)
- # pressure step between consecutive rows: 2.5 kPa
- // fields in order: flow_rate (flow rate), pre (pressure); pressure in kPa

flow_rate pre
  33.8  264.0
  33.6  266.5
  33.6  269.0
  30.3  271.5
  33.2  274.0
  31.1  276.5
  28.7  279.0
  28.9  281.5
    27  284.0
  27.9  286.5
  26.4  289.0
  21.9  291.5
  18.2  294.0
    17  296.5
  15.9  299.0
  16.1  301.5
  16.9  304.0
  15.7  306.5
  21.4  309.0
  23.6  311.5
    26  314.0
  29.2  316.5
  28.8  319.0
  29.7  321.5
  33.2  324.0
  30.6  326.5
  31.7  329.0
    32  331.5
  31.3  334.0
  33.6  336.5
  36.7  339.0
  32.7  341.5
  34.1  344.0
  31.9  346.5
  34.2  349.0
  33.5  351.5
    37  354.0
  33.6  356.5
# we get 31.9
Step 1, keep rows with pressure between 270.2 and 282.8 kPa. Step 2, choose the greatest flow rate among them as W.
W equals 33.2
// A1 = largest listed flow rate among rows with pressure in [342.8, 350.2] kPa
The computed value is 34.2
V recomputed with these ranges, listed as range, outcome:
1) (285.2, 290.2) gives 26.4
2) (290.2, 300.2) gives 15.9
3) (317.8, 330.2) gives 28.8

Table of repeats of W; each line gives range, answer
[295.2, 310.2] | 21.4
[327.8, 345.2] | 36.7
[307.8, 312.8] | 23.6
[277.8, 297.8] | 28.9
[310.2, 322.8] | 29.7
